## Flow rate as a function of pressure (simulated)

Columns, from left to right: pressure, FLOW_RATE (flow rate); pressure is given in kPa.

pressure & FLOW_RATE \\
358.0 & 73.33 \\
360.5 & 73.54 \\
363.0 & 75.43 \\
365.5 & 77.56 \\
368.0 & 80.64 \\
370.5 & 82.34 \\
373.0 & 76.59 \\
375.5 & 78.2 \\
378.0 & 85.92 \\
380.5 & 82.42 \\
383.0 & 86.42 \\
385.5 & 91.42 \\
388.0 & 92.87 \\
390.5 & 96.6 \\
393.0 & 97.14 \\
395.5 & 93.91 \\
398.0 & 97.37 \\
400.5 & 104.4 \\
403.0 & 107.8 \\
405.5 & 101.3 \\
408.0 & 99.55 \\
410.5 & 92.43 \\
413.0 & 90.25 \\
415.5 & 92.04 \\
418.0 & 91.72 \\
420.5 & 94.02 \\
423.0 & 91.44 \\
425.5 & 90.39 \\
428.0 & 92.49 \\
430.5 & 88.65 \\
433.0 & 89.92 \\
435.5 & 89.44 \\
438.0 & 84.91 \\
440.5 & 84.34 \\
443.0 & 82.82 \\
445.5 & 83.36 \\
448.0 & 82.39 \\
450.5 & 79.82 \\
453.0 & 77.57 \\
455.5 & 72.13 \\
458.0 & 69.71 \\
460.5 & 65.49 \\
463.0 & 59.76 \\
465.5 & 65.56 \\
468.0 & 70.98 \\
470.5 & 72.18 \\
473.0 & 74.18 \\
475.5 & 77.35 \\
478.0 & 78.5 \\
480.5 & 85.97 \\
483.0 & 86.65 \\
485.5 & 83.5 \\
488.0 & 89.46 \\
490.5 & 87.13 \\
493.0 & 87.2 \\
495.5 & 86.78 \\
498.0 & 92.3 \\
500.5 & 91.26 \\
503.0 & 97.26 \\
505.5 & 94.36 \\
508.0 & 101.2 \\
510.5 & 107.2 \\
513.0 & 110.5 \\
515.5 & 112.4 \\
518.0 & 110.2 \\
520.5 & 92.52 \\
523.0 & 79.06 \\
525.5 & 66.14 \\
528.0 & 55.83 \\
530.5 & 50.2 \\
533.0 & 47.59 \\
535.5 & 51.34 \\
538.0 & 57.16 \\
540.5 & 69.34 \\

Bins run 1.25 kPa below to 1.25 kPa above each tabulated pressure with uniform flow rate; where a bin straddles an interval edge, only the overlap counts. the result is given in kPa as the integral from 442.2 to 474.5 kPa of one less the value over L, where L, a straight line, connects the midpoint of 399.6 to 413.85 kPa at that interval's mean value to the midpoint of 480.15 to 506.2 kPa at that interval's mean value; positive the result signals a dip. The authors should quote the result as 6.9 kPa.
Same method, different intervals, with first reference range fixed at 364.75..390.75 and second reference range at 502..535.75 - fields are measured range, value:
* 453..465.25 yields 2.44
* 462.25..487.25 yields 2.55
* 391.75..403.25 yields -2.05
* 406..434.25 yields -2.63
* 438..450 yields 0.20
